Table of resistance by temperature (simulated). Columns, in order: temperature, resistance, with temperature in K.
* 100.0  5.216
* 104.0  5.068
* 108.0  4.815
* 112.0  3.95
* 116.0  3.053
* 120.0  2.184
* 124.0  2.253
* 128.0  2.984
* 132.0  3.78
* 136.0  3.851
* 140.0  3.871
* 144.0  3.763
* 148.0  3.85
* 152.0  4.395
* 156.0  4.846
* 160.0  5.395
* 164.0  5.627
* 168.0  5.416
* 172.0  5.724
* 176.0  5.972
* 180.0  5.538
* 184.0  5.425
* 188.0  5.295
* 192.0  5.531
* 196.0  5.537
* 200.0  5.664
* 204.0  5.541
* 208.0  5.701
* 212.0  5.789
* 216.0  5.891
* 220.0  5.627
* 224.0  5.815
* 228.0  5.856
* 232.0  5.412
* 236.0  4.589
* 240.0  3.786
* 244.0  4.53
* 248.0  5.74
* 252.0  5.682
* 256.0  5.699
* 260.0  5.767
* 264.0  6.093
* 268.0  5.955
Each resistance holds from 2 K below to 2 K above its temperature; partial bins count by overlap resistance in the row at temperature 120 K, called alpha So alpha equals 2.184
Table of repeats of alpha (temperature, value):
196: 5.537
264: 6.093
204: 5.541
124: 2.253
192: 5.531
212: 5.789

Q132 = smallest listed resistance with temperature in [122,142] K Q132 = 2.253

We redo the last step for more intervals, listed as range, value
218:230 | 5.627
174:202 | 5.295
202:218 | 5.541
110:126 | 2.184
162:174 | 5.416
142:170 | 3.763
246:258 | 5.682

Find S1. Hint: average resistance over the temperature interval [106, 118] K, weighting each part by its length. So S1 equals 3.94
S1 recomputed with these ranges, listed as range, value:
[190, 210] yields 5.59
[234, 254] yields 4.87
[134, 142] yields 3.86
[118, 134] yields 2.8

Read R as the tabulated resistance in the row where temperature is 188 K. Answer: 5.295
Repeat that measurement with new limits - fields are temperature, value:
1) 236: 4.589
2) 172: 5.724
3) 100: 5.216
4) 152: 4.395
